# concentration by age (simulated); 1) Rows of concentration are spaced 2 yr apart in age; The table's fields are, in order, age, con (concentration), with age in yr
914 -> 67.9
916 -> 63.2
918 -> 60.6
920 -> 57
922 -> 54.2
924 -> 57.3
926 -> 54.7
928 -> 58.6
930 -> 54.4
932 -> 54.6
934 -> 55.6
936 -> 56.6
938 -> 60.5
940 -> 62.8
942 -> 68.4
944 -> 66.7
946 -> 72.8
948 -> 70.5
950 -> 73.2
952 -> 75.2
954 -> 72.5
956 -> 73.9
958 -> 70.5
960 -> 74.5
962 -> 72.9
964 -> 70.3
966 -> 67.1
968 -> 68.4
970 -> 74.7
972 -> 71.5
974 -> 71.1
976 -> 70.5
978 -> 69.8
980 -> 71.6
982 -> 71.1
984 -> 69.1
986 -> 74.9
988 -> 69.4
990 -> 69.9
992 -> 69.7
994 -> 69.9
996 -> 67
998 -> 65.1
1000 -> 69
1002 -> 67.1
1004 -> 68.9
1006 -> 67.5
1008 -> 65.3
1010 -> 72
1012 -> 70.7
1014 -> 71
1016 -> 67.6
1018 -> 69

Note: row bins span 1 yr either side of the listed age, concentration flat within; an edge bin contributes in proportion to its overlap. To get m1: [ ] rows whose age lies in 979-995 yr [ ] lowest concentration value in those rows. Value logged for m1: 69.1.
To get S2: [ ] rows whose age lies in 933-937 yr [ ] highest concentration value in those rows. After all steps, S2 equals 56.6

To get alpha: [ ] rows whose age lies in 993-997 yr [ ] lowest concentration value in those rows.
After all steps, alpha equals 67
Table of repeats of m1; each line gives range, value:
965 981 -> 67.1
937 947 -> 60.5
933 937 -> 55.6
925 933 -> 54.4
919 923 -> 54.2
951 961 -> 70.5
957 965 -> 70.3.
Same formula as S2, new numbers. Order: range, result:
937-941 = 62.8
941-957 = 75.2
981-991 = 74.9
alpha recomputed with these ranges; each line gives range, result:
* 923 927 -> 54.7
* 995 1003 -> 65.1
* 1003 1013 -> 65.3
